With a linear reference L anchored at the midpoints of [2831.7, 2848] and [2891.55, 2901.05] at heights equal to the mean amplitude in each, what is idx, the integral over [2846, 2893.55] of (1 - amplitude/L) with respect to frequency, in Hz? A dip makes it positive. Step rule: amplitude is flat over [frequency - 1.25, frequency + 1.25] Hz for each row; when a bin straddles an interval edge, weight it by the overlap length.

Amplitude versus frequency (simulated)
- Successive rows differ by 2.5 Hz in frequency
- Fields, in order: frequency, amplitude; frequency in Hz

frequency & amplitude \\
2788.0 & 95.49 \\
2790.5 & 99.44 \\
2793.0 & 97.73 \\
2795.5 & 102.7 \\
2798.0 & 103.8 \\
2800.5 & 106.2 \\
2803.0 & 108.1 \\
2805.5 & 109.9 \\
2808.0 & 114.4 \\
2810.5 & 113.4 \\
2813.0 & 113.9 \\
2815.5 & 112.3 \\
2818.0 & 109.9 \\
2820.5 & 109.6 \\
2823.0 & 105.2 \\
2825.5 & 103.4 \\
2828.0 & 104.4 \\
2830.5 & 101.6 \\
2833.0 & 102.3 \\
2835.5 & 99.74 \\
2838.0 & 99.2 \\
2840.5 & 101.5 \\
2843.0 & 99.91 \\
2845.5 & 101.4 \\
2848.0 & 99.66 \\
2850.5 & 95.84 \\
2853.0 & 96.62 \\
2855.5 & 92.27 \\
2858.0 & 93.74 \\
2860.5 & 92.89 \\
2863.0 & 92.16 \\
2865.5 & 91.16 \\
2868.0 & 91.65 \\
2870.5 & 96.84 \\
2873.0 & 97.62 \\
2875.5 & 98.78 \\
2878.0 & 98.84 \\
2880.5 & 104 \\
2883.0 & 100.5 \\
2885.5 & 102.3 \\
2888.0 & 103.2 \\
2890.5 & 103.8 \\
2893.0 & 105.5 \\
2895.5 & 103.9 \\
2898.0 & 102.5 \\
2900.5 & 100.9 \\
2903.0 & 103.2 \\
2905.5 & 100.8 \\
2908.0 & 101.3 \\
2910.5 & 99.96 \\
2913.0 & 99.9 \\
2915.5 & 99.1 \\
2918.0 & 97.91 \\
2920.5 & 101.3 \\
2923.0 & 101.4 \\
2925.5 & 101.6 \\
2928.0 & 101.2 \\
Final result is 2.0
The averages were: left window 101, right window 103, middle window 97.7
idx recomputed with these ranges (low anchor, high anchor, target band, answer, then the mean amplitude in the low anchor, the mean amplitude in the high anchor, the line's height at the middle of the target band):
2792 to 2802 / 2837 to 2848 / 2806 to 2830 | -1.80 Hz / 103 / 100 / 102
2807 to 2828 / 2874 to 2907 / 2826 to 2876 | 4.14 Hz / 110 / 102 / 106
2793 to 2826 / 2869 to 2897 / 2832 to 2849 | 0.79 Hz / 108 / 101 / 105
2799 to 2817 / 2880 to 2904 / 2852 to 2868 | 1.97 Hz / 111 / 103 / 106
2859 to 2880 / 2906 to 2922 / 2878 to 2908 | -1.47 Hz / 95.3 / 100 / 97.8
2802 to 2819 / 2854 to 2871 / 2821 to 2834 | 0.23 Hz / 112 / 92.8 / 106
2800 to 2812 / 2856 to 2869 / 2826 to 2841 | 0.03 Hz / 111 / 92.3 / 102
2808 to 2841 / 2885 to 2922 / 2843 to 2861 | 1.42 Hz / 106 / 102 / 105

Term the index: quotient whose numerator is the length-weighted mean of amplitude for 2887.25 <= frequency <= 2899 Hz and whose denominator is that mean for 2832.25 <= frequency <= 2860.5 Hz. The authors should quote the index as 1.1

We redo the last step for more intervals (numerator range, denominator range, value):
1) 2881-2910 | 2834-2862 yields 1.05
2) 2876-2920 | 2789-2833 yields 0.95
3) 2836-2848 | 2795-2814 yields 0.92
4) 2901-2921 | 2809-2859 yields 0.98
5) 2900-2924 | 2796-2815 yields 0.92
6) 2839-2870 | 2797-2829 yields 0.88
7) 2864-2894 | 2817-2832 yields 0.94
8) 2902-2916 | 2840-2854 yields 1.02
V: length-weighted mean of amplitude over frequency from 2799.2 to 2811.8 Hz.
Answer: 110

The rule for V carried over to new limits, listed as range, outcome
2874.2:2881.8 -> 101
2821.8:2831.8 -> 104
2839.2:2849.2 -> 101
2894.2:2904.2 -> 103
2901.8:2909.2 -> 102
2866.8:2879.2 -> 96.8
